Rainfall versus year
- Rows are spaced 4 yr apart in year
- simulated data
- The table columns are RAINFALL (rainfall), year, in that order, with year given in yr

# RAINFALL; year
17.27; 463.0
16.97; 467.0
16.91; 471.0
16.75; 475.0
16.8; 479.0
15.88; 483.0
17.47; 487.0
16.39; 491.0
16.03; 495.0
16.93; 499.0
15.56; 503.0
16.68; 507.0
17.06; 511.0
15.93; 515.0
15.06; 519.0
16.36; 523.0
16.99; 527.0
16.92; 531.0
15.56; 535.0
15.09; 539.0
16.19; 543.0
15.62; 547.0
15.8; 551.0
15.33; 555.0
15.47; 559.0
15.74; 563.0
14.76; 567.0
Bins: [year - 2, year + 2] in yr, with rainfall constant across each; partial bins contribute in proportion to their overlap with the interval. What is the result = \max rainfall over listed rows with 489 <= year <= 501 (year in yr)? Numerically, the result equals 16.93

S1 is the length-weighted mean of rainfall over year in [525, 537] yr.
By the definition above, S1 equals 16.5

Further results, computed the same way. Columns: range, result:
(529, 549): 15.9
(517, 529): 16.1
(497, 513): 16.6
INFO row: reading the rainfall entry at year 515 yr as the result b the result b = 15.93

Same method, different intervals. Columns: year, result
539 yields 15.09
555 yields 15.33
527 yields 16.99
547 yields 15.62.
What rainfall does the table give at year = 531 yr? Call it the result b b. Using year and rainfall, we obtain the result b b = 16.92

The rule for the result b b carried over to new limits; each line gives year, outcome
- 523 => 16.36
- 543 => 16.19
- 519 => 15.06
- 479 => 16.8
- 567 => 14.76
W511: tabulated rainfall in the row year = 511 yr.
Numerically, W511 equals 17.06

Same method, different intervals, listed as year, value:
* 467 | 16.97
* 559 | 15.47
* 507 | 16.68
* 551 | 15.8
